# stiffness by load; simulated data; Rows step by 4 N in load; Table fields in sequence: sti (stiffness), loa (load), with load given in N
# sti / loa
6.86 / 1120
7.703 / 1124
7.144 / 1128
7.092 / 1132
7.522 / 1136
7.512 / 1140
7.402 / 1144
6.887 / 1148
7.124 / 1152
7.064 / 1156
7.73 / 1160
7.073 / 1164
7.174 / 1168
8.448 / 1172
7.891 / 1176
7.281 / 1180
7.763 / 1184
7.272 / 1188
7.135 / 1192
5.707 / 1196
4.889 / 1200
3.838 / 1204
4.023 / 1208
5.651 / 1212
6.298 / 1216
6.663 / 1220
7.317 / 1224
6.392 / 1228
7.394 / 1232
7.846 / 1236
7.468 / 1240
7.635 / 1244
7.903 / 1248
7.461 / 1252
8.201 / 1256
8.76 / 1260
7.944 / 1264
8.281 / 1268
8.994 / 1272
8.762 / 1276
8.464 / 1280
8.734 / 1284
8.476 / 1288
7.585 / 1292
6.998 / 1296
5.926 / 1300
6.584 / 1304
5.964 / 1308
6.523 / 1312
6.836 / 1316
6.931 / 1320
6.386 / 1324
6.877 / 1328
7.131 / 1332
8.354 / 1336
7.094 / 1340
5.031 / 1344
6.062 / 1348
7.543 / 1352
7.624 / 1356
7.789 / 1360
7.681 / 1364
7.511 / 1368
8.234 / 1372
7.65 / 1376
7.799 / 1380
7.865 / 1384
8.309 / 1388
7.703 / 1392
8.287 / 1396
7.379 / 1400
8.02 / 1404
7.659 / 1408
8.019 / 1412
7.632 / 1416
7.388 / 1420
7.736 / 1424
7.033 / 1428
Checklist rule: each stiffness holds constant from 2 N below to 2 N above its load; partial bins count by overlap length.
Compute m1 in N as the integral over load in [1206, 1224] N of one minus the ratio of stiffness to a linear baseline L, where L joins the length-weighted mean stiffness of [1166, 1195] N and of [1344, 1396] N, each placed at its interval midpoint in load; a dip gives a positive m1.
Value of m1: 4.0 N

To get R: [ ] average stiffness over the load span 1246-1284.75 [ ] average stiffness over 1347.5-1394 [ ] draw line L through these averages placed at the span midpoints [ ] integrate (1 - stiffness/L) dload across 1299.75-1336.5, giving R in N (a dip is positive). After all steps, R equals 5.9 N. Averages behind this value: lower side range 8.34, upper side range 7.7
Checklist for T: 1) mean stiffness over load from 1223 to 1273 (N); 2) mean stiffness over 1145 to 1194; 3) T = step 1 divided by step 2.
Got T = 1.05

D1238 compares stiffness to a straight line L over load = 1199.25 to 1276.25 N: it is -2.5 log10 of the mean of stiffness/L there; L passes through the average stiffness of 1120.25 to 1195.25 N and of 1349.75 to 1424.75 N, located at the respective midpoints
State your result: 0.06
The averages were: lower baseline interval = 7.36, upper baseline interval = 7.78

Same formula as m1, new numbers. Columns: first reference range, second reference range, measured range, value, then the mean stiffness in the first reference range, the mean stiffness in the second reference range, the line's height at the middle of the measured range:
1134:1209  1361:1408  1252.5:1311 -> -3.5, 6.87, 7.85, 7.37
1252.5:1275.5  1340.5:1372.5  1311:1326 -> 1.9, 8.39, 7.13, 7.65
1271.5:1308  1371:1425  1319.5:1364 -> 4.2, 7.69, 7.83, 7.75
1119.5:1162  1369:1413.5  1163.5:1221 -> 7.4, 7.29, 7.89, 7.41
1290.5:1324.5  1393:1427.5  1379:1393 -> -0.9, 6.63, 7.73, 7.47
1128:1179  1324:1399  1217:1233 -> 1.2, 7.4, 7.44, 7.41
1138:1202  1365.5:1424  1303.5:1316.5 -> 2.0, 7.15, 7.81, 7.56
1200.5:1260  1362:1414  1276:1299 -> -2.8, 6.74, 7.86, 7.15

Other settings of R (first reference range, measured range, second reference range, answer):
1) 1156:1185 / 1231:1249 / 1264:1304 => 0.4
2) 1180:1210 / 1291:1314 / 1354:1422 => 1.3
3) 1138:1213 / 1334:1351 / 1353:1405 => 2.1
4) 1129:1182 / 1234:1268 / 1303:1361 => -4.0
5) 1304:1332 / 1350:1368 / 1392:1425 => -1.3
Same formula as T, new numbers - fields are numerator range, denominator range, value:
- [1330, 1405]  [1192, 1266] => 1.11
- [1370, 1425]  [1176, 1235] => 1.24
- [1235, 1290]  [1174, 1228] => 1.31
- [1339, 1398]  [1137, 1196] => 1.02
